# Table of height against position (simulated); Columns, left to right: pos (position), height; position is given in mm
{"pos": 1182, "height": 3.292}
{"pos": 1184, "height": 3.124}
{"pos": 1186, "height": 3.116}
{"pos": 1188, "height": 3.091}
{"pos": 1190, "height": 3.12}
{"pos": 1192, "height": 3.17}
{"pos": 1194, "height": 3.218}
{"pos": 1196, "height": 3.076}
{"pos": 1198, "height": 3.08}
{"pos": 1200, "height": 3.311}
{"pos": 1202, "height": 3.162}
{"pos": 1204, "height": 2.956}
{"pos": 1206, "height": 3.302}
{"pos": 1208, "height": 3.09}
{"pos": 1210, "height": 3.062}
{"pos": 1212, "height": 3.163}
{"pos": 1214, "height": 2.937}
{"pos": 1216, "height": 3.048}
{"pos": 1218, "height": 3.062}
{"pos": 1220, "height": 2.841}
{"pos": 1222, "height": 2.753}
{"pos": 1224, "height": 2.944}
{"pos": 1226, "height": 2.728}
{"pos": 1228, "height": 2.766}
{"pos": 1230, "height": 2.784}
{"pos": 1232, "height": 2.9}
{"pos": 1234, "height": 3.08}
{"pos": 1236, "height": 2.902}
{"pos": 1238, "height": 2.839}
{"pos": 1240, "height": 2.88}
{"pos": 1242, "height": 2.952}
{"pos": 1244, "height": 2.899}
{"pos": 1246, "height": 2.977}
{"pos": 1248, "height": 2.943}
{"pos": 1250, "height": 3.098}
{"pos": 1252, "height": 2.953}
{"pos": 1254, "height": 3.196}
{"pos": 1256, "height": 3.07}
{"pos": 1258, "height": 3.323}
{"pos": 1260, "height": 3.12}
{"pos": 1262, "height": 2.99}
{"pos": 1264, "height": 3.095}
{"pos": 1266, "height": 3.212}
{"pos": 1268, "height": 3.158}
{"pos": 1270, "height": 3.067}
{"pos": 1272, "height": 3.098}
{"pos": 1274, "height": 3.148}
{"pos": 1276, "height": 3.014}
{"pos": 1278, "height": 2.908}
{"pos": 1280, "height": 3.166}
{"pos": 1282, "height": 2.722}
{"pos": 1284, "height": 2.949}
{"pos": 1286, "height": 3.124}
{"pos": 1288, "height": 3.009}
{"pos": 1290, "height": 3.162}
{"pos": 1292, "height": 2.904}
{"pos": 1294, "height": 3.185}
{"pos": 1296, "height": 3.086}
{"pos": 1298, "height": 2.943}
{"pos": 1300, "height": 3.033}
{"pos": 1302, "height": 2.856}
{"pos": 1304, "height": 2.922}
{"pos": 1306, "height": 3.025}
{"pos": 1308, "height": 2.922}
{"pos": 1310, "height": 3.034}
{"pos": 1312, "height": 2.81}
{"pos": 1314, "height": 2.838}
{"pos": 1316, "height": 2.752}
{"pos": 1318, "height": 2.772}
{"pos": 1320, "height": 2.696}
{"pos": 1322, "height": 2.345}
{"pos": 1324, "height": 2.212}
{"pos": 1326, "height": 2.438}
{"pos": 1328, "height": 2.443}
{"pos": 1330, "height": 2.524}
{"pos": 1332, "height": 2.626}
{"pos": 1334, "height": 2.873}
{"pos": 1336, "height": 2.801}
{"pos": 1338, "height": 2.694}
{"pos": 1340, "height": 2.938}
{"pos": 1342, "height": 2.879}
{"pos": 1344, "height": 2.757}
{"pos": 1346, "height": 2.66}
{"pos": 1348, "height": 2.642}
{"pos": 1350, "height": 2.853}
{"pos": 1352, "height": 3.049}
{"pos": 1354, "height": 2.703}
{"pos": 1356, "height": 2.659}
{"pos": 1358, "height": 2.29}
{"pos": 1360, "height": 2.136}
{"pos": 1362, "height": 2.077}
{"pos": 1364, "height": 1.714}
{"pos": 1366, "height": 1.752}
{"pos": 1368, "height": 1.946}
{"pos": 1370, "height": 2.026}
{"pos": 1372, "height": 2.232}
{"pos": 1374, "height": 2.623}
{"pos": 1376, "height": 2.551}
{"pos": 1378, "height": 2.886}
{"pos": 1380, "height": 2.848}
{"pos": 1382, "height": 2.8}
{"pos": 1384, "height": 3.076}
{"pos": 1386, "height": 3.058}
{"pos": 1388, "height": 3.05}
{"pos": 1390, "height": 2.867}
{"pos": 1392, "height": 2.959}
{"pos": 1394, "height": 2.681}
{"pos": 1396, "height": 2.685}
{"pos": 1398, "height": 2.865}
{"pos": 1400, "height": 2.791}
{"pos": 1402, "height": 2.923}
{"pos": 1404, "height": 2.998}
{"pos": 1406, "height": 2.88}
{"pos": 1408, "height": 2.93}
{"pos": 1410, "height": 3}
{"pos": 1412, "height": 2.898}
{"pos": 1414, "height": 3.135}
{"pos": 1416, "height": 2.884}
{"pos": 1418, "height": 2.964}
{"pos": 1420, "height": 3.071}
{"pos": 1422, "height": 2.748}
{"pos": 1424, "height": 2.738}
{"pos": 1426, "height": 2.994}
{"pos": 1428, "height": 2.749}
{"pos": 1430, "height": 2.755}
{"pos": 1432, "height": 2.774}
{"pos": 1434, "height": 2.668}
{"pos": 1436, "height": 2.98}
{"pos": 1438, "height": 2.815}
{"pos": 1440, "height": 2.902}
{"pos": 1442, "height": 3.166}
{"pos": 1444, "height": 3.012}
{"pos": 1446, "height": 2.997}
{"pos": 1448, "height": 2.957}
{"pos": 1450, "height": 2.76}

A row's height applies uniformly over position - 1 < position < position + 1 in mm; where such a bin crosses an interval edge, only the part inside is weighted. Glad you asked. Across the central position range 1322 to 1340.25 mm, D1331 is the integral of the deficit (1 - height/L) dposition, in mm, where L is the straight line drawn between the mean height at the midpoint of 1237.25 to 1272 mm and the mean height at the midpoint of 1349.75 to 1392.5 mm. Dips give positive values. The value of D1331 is 0.8 mm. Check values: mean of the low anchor 3.05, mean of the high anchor 2.54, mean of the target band 2.59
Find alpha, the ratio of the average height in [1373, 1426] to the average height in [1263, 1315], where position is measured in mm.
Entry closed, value 1.0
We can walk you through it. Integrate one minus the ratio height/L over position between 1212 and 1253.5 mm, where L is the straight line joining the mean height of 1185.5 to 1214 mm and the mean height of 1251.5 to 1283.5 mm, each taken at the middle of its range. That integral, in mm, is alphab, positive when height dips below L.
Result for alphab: 2.4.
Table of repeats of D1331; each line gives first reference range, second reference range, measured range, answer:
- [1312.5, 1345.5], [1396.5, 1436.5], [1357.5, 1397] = 3.9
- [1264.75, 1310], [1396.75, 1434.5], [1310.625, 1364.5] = 6.6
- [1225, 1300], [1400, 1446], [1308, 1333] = 2.8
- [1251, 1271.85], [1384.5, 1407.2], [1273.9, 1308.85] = 0.8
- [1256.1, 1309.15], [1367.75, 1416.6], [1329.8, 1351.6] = 1.1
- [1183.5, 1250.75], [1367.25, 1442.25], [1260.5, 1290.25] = -1.1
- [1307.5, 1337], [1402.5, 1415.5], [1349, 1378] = 4.8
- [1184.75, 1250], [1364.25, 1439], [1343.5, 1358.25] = 0.6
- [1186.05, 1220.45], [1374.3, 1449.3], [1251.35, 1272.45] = -0.5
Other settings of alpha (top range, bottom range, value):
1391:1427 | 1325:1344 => 1.08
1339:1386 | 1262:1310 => 0.84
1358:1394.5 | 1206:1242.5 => 0.85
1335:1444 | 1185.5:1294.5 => 0.90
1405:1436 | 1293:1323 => 1.00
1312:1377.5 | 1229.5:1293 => 0.83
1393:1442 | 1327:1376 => 1.15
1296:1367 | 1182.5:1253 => 0.88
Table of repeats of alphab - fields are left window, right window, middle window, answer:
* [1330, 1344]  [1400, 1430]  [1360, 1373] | 3.94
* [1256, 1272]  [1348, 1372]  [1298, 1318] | -1.11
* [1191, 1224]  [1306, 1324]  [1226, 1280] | -1.40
